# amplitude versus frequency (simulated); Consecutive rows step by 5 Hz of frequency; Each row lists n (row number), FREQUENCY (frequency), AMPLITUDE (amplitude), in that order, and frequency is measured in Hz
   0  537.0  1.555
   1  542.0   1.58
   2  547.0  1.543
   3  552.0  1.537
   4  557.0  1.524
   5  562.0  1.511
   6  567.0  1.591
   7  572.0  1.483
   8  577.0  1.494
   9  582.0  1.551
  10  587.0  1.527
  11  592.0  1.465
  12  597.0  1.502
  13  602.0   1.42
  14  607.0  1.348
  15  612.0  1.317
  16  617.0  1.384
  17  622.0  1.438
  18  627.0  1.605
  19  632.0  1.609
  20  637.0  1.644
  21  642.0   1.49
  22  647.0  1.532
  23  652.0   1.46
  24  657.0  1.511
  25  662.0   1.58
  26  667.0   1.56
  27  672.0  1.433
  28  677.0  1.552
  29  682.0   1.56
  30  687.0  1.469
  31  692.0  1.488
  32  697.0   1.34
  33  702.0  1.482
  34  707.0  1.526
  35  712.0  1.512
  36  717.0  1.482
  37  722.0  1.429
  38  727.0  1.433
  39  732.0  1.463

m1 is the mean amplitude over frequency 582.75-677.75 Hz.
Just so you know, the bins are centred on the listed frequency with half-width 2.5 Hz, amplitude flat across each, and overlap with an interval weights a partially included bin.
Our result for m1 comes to 1.49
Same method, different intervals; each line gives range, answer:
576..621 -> 1.44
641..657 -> 1.5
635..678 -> 1.53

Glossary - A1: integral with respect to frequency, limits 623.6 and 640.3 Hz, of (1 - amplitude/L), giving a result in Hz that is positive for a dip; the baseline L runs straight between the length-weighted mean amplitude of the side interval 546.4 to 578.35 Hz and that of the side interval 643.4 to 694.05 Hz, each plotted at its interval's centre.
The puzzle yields -0.9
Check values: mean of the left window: 1.53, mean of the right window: 1.51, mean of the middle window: 1.6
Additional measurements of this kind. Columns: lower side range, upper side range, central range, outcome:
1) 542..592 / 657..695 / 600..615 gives 1.6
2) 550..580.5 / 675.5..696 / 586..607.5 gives 0.9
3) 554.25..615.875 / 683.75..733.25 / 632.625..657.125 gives -1.1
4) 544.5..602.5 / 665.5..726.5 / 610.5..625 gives 1.1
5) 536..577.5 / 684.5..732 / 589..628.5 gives 2.1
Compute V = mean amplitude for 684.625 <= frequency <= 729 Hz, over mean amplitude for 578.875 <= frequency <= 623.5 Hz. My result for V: 1.0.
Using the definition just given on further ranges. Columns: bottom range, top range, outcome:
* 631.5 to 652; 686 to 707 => 0.94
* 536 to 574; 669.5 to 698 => 0.96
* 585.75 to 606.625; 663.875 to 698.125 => 1.02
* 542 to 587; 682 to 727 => 0.96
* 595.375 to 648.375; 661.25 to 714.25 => 1.01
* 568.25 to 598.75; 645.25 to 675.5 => 1.00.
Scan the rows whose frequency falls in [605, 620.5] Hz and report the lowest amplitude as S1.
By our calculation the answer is 1.317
